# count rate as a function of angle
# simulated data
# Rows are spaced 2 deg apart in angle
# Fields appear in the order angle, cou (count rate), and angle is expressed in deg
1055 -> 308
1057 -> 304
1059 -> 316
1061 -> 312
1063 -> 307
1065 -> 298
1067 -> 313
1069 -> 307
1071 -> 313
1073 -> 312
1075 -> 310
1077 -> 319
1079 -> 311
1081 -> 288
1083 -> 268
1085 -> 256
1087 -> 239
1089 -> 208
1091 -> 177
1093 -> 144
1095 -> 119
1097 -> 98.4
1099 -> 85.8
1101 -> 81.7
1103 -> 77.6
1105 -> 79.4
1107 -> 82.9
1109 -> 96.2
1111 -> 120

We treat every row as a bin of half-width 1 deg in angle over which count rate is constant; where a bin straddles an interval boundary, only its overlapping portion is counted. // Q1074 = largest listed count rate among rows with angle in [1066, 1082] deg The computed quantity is 319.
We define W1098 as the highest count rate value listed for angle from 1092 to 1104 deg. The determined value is 144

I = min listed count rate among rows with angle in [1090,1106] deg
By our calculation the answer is 77.6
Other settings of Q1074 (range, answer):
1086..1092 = 239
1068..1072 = 313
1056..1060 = 316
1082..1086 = 268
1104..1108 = 82.9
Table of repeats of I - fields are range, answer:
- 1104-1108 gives 79.4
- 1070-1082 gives 288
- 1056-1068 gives 298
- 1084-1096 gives 119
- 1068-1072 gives 307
